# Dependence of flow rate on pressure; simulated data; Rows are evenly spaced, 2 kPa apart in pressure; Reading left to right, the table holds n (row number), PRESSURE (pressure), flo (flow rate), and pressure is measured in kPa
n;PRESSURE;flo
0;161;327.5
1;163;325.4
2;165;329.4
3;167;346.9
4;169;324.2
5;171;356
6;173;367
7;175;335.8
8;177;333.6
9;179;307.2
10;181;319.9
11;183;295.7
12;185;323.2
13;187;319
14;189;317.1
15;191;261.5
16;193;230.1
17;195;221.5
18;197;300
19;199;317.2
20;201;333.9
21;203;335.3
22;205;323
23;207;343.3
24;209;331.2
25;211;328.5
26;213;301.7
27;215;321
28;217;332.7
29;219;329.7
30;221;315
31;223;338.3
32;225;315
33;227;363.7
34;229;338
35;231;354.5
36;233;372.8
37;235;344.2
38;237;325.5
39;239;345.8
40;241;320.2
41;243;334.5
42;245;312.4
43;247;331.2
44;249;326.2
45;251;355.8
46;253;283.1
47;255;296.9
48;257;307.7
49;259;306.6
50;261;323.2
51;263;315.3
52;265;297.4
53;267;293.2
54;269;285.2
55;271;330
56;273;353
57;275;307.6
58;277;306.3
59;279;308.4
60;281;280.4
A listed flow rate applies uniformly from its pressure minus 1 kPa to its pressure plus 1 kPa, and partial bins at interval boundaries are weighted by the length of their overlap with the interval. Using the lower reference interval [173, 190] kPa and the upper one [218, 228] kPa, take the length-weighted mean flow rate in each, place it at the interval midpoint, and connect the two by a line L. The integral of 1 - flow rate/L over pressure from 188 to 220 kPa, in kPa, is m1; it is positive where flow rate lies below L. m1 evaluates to 1.9 kPa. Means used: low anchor 322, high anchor 332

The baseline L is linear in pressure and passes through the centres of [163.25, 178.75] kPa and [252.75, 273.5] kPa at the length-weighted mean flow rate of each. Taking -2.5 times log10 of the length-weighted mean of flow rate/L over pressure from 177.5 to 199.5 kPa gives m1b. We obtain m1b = 0.143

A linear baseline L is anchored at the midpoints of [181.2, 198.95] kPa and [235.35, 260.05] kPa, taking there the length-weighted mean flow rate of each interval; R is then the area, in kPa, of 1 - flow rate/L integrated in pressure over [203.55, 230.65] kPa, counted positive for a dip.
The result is -2.42 kPa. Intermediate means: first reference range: 287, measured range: 330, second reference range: 321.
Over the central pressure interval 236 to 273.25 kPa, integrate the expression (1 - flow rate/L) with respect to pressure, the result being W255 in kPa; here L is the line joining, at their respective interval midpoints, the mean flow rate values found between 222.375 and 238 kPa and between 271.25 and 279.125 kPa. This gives 1.6 kPa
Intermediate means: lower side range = 344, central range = 317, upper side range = 321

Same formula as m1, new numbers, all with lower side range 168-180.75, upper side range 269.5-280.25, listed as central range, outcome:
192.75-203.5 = 1.3 kPa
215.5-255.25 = -0.8 kPa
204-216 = 0.2 kPa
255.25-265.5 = 0.4 kPa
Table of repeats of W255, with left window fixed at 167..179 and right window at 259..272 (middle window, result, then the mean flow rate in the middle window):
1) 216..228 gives -0.35 kPa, 332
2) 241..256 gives -0.31 kPa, 320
